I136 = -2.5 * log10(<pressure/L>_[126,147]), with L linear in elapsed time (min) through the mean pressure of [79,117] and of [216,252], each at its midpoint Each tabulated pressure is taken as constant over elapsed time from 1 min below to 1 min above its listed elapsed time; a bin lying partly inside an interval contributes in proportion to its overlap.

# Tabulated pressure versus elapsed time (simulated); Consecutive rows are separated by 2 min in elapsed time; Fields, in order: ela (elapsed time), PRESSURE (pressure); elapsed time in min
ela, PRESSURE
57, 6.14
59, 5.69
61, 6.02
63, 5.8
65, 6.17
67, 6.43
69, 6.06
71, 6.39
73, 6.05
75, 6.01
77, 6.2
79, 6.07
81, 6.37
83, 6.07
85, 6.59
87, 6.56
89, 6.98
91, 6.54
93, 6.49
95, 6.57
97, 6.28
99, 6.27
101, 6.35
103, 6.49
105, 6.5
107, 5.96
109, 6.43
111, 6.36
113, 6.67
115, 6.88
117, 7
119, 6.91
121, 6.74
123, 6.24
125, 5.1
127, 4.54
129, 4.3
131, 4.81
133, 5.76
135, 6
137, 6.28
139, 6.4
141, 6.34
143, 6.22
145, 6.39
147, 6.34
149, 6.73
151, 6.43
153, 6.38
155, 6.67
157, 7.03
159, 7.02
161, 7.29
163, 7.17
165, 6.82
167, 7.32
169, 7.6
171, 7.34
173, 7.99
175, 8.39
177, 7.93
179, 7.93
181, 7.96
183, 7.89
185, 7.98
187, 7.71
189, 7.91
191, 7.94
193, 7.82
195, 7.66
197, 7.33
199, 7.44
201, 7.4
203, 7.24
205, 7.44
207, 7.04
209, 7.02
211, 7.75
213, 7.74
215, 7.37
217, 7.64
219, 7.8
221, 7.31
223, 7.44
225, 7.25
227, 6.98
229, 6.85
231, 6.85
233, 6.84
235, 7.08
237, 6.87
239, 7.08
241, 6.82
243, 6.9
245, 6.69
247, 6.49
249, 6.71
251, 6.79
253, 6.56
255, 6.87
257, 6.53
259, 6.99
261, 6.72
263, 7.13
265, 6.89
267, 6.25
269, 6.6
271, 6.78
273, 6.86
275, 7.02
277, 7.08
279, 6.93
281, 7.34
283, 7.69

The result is 0.16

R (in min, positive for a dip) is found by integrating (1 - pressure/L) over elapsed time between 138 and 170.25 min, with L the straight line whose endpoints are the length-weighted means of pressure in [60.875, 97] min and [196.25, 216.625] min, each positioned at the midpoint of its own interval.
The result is 0.8 min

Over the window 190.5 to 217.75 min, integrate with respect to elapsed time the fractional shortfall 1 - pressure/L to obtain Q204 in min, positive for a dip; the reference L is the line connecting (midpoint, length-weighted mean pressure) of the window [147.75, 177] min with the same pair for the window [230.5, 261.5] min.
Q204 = -1.9 min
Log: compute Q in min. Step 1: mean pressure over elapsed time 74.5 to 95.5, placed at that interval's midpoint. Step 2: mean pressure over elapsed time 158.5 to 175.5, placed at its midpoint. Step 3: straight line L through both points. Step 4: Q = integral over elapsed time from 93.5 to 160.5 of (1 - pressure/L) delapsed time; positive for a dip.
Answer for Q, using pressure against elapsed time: 6.4 min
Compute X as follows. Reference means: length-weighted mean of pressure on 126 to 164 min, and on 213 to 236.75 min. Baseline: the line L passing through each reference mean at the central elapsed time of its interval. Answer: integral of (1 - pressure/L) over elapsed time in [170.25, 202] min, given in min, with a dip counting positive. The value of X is -5.0 min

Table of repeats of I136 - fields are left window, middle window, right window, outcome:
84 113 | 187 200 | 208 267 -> -0.13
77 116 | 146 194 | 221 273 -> -0.12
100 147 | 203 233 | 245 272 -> -0.12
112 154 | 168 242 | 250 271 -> -0.16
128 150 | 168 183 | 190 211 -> -0.15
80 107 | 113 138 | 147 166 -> 0.12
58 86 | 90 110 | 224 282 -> -0.02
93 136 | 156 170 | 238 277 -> -0.14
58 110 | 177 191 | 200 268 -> -0.17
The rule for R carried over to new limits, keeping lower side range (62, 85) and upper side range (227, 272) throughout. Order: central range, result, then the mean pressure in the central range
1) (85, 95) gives -0.7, 6.63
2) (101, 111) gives -0.1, 6.35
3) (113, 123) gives -0.7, 6.8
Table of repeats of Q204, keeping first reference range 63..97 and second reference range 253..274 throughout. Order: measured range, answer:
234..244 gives -0.4 min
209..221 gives -1.7 min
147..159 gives -0.3 min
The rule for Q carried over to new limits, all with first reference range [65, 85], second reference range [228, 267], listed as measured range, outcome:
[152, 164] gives -0.8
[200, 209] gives -0.8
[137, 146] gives 0.1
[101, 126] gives -0.4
